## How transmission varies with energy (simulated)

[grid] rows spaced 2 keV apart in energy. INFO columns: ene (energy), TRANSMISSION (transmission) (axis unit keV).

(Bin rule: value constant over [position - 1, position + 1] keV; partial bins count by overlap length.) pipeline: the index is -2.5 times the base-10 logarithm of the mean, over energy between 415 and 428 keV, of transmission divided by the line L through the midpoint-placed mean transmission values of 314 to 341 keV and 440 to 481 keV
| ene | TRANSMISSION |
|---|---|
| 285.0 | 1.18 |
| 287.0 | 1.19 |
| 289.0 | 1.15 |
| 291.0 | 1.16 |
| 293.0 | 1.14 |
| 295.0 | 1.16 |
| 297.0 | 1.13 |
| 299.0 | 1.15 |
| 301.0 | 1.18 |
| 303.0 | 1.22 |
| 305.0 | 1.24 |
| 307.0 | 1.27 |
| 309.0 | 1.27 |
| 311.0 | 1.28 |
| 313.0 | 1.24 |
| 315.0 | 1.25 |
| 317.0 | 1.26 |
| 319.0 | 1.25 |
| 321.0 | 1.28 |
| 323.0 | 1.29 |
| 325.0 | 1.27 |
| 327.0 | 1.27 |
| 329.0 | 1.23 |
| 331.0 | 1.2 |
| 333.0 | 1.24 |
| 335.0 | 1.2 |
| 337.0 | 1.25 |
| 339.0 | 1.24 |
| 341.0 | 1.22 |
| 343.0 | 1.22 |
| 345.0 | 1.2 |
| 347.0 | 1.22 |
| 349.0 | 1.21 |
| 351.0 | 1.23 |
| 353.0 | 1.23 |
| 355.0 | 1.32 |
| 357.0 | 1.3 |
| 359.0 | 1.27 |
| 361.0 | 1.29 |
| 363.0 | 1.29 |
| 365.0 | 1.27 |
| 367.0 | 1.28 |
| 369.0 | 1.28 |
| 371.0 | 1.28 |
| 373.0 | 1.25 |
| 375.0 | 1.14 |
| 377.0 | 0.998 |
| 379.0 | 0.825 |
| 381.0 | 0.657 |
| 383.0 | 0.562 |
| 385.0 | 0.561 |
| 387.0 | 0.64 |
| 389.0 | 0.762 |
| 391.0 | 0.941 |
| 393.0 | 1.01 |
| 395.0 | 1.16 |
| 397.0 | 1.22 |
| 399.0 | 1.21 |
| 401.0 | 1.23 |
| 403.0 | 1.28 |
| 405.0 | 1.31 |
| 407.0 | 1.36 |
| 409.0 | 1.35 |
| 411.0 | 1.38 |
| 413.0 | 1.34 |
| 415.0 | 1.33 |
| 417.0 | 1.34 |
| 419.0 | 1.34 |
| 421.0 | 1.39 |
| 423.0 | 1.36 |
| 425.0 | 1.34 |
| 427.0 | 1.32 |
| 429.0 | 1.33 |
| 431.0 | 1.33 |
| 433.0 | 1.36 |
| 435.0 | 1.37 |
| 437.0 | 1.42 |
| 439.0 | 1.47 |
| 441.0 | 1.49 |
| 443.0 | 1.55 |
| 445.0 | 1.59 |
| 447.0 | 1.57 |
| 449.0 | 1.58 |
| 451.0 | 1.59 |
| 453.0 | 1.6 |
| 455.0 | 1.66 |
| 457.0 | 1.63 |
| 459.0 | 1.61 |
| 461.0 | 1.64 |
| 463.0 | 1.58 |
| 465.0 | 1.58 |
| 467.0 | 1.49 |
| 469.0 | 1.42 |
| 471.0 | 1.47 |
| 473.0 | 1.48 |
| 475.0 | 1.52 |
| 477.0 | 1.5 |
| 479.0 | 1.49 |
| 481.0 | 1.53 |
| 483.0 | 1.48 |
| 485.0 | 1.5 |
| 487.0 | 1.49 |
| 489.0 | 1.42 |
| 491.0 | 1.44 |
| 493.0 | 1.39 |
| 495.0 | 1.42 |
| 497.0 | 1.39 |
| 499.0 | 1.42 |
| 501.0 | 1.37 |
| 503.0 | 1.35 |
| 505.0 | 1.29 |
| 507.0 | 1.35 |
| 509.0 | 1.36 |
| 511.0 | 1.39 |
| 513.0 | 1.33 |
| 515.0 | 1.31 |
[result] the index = 0.09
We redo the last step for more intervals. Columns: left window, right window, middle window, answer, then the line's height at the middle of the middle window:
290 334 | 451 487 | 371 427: 0.24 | 1.4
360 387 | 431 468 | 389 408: 0.03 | 1.2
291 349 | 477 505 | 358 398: 0.24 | 1.3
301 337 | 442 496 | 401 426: 0.07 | 1.42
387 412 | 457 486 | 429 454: -0.08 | 1.37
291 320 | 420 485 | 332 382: 0.10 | 1.31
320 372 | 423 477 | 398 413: 0.07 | 1.39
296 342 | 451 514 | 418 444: 0.01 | 1.4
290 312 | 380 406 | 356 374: -0.23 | 1.04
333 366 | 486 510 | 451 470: -0.17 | 1.35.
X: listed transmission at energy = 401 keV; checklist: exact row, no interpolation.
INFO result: 1.23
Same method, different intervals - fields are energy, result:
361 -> 1.29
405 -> 1.31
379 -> 0.825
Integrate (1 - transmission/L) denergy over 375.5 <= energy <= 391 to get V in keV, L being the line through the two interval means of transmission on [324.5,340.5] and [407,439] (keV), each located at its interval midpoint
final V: 6.7 keV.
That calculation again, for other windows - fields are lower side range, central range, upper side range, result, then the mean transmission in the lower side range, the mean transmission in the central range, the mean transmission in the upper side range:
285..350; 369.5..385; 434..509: 4.4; 1.22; 0.944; 1.49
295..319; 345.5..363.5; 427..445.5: 0.5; 1.22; 1.26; 1.42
